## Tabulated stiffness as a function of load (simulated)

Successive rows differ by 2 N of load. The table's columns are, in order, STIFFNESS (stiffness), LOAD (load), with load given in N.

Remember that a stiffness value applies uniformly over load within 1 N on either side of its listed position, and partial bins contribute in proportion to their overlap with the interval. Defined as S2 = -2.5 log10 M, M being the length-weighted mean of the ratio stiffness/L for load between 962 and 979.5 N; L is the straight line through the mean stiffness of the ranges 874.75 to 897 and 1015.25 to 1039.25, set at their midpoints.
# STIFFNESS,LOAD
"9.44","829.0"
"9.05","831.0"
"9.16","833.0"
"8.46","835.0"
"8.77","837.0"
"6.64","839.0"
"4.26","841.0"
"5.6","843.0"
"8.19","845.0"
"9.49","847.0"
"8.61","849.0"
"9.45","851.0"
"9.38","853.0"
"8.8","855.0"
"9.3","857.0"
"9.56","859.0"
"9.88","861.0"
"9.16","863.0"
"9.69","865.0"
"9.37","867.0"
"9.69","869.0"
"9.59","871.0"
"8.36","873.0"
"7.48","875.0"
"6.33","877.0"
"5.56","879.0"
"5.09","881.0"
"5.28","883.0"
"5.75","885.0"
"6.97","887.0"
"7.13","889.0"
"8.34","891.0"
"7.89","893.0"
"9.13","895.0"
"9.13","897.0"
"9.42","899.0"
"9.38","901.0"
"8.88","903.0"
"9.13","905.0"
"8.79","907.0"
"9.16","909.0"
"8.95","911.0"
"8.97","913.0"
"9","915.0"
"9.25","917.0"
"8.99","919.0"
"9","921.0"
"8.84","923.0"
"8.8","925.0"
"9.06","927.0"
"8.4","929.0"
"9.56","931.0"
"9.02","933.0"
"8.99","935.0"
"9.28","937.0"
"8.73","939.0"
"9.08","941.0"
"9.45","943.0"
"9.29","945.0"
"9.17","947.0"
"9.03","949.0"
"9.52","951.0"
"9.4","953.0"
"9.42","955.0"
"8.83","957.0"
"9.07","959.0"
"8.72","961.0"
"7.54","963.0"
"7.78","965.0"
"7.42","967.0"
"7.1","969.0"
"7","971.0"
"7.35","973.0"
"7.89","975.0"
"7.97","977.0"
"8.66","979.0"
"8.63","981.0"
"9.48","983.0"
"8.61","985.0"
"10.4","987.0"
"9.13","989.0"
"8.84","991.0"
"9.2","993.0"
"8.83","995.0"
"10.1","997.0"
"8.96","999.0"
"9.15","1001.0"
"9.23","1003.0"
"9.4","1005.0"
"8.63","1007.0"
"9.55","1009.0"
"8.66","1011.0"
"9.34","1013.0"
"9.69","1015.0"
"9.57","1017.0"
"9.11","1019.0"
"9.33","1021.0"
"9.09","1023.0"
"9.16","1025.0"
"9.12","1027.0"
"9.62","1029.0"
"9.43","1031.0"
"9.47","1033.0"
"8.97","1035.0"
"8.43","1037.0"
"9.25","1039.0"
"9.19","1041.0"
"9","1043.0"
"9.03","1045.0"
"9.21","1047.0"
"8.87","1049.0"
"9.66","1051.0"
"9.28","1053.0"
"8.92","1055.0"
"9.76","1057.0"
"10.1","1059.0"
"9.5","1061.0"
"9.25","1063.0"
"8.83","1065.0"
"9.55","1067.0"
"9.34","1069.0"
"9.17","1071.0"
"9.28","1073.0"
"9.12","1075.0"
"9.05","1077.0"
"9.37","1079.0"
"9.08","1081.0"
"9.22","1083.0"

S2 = 0.09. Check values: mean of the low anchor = 6.9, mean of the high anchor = 9.23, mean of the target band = 7.61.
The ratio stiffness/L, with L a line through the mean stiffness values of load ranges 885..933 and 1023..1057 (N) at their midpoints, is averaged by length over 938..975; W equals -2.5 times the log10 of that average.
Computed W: 0.04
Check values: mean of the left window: 8.73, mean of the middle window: 8.53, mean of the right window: 9.18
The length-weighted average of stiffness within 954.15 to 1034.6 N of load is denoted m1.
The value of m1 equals 8.86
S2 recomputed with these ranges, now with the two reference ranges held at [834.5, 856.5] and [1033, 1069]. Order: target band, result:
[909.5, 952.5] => -0.07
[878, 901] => 0.13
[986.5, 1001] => -0.05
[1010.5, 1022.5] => -0.03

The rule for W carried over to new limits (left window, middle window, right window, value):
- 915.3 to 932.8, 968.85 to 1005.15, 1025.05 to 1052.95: 0.041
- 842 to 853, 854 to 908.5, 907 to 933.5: 0.049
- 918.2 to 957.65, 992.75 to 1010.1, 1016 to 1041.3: -0.006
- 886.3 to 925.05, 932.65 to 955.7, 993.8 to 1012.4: -0.032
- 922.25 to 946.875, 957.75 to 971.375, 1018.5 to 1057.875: 0.158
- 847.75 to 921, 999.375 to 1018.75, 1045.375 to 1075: -0.018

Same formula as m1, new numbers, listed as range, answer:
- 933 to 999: 8.75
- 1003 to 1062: 9.25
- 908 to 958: 9.09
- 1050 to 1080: 9.35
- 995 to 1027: 9.25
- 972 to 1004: 8.9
